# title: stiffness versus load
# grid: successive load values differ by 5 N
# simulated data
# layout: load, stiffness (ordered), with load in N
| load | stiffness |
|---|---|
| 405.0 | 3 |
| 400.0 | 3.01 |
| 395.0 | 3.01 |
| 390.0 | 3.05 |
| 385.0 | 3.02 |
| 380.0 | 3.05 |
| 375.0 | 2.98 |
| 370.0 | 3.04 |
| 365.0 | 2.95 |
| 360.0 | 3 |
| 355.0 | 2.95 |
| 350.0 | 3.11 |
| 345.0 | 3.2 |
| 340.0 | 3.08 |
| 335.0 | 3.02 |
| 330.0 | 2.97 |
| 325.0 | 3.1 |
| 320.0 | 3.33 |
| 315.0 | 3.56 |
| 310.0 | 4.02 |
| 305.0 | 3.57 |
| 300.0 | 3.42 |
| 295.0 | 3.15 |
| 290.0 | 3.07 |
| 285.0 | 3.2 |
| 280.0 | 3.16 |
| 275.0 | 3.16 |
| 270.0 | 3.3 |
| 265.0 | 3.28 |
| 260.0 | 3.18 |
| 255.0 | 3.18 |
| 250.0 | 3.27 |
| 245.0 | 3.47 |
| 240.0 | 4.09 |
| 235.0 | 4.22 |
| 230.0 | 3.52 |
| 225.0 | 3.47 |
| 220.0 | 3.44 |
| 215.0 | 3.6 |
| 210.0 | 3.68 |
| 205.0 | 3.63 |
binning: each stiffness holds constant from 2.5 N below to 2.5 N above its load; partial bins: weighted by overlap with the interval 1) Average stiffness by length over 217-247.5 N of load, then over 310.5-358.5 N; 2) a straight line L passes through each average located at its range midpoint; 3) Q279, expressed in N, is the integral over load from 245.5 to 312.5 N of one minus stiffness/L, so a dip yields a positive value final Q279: 2.8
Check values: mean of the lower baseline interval 3.7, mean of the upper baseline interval 3.18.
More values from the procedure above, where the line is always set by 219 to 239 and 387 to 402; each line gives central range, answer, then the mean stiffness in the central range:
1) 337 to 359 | 1.0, 3.08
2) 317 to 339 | 1.2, 3.11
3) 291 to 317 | -0.9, 3.52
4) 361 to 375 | 0.6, 2.99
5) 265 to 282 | 1.5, 3.22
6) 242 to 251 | 0.5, 3.43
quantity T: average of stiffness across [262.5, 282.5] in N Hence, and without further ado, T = 3.23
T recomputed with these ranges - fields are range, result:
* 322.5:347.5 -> 3.07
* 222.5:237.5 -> 3.74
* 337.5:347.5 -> 3.14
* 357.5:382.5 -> 3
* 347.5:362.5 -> 3.02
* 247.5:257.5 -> 3.23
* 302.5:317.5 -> 3.72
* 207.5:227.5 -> 3.55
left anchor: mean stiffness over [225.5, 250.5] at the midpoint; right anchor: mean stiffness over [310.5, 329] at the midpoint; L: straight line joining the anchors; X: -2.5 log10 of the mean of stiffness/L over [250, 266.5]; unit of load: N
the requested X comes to 0.135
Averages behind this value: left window 3.73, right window 3.38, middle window 3.22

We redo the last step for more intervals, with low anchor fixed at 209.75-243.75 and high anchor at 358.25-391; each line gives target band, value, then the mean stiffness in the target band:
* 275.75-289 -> 0.093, 3.16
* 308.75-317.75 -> -0.136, 3.75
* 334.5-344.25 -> 0.033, 3.08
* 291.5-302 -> 0.040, 3.26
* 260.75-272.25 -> 0.080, 3.27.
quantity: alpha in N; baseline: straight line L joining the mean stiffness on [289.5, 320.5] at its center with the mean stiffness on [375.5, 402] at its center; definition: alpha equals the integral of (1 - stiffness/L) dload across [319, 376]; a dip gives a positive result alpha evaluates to 3.4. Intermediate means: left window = 3.48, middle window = 3.06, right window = 3.02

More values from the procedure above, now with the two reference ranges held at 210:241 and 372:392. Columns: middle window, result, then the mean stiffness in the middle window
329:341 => 0.76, 3.02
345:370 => 0.84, 3.03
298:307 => -0.34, 3.49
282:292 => 0.86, 3.14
